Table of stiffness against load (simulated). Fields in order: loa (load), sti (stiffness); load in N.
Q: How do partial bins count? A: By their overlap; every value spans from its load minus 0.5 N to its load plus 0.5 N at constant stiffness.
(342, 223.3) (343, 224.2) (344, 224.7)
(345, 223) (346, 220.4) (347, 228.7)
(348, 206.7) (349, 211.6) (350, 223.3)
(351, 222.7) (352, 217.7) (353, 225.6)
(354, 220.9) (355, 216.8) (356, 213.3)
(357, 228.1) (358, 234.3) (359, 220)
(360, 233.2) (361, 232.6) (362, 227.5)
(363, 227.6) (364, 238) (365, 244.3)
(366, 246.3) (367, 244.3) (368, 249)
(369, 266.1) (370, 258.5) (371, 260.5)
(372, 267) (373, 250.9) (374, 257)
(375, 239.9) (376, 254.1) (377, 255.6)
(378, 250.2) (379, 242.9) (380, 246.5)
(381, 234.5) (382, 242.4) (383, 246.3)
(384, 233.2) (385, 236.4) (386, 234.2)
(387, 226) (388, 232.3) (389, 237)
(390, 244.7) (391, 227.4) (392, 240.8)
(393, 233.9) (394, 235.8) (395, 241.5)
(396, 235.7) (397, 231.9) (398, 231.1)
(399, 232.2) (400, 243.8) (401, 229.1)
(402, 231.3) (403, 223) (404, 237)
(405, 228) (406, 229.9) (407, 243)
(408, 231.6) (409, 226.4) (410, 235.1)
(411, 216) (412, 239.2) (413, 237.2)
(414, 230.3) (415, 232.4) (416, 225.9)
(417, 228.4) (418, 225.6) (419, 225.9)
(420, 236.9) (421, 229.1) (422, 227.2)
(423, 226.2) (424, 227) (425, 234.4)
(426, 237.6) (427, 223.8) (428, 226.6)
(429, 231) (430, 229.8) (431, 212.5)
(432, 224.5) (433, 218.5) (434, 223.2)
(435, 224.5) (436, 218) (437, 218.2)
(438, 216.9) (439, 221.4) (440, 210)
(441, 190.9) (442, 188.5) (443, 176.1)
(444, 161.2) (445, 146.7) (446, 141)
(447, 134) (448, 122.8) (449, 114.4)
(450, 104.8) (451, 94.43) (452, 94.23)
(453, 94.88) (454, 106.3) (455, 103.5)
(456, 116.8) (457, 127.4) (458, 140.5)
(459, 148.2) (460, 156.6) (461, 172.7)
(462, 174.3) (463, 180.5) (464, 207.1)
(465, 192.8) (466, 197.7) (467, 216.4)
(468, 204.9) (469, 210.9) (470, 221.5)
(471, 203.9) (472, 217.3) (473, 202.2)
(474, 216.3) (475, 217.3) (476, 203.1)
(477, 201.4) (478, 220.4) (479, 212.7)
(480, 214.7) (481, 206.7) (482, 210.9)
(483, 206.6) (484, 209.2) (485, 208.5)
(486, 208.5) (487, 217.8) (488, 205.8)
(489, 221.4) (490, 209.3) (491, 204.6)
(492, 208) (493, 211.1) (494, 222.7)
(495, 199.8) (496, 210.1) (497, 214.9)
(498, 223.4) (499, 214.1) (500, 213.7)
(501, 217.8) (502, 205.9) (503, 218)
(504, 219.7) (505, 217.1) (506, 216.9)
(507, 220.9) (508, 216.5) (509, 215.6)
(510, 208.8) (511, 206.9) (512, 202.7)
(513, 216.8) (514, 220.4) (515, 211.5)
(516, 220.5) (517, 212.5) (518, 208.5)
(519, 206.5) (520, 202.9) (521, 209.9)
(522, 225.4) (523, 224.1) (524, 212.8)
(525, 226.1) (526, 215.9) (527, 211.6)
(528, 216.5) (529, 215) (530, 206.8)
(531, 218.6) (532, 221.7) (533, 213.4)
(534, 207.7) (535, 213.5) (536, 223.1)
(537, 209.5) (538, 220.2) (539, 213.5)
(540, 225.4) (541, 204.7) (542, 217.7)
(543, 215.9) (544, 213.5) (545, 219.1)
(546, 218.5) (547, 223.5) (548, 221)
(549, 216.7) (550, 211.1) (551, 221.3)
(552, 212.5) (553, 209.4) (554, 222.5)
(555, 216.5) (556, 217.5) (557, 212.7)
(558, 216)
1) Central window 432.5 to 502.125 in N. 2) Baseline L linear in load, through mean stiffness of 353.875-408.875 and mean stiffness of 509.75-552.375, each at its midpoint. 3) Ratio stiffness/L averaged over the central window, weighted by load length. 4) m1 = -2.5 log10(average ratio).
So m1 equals 0.19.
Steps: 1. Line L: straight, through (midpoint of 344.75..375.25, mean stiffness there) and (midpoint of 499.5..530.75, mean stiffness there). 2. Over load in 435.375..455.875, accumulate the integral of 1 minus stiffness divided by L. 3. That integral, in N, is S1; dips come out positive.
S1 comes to 6.5 N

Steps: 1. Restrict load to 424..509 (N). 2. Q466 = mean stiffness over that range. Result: 194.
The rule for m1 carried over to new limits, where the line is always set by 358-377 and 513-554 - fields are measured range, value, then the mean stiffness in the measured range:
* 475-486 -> 0.08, 210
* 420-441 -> 0.05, 224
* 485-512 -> 0.04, 213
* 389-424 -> 0.03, 232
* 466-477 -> 0.08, 210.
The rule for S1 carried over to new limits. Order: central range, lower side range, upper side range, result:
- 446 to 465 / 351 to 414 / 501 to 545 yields 7.63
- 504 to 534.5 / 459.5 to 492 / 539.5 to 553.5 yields -0.35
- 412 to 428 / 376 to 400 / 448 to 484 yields -1.35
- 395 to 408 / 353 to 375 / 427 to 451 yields -1.19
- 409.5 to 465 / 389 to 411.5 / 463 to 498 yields 8.42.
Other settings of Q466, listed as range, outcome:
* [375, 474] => 208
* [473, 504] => 212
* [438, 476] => 167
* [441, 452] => 139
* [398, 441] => 227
